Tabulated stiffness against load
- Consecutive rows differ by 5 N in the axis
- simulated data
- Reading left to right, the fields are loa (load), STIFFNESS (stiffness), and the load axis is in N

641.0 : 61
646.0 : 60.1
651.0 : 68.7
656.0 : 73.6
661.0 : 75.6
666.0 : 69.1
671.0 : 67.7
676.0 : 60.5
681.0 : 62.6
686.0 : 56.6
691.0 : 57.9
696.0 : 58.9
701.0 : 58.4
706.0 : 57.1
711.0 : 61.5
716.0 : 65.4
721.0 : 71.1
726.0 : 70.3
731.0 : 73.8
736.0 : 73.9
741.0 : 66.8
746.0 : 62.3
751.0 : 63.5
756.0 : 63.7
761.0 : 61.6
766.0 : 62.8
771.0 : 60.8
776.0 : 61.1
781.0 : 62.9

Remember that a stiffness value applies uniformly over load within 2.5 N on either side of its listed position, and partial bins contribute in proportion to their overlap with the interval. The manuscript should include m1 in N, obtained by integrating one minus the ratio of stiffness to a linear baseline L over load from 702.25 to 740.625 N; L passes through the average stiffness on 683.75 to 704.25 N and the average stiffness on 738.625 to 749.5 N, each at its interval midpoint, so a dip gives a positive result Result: -3.5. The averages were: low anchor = 57.9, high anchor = 64.4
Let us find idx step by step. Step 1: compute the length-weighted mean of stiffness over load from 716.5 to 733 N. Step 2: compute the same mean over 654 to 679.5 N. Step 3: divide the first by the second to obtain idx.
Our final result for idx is 1.03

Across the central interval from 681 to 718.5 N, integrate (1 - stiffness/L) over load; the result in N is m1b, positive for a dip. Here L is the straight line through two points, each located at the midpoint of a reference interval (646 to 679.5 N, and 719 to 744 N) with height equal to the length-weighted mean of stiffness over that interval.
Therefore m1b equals 5.46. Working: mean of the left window 68.3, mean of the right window 71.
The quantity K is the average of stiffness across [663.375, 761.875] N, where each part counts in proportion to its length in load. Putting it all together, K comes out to 64.2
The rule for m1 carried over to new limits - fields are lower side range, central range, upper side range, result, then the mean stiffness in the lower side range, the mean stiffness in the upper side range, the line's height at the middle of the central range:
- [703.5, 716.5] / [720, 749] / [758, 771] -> -3.9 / 60.7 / 62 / 61.3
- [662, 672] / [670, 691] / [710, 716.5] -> 2.1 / 69.6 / 63.3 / 67.8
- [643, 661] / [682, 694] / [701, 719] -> 1.1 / 68.4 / 61.2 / 63.9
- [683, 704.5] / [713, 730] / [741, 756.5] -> -2.3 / 58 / 63.7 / 60.9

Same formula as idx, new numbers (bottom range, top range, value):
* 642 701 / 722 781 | 1.02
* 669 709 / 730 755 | 1.13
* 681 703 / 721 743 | 1.22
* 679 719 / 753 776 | 1.04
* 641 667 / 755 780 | 0.90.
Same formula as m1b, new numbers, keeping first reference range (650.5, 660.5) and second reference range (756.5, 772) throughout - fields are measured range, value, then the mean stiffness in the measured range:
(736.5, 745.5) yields -0.4 N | 67.4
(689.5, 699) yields 1.4 N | 58.5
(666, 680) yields 1.2 N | 64.8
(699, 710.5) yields 1.6 N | 58.4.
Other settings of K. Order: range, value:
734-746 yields 68.5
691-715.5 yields 59.4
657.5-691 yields 65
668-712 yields 60.2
